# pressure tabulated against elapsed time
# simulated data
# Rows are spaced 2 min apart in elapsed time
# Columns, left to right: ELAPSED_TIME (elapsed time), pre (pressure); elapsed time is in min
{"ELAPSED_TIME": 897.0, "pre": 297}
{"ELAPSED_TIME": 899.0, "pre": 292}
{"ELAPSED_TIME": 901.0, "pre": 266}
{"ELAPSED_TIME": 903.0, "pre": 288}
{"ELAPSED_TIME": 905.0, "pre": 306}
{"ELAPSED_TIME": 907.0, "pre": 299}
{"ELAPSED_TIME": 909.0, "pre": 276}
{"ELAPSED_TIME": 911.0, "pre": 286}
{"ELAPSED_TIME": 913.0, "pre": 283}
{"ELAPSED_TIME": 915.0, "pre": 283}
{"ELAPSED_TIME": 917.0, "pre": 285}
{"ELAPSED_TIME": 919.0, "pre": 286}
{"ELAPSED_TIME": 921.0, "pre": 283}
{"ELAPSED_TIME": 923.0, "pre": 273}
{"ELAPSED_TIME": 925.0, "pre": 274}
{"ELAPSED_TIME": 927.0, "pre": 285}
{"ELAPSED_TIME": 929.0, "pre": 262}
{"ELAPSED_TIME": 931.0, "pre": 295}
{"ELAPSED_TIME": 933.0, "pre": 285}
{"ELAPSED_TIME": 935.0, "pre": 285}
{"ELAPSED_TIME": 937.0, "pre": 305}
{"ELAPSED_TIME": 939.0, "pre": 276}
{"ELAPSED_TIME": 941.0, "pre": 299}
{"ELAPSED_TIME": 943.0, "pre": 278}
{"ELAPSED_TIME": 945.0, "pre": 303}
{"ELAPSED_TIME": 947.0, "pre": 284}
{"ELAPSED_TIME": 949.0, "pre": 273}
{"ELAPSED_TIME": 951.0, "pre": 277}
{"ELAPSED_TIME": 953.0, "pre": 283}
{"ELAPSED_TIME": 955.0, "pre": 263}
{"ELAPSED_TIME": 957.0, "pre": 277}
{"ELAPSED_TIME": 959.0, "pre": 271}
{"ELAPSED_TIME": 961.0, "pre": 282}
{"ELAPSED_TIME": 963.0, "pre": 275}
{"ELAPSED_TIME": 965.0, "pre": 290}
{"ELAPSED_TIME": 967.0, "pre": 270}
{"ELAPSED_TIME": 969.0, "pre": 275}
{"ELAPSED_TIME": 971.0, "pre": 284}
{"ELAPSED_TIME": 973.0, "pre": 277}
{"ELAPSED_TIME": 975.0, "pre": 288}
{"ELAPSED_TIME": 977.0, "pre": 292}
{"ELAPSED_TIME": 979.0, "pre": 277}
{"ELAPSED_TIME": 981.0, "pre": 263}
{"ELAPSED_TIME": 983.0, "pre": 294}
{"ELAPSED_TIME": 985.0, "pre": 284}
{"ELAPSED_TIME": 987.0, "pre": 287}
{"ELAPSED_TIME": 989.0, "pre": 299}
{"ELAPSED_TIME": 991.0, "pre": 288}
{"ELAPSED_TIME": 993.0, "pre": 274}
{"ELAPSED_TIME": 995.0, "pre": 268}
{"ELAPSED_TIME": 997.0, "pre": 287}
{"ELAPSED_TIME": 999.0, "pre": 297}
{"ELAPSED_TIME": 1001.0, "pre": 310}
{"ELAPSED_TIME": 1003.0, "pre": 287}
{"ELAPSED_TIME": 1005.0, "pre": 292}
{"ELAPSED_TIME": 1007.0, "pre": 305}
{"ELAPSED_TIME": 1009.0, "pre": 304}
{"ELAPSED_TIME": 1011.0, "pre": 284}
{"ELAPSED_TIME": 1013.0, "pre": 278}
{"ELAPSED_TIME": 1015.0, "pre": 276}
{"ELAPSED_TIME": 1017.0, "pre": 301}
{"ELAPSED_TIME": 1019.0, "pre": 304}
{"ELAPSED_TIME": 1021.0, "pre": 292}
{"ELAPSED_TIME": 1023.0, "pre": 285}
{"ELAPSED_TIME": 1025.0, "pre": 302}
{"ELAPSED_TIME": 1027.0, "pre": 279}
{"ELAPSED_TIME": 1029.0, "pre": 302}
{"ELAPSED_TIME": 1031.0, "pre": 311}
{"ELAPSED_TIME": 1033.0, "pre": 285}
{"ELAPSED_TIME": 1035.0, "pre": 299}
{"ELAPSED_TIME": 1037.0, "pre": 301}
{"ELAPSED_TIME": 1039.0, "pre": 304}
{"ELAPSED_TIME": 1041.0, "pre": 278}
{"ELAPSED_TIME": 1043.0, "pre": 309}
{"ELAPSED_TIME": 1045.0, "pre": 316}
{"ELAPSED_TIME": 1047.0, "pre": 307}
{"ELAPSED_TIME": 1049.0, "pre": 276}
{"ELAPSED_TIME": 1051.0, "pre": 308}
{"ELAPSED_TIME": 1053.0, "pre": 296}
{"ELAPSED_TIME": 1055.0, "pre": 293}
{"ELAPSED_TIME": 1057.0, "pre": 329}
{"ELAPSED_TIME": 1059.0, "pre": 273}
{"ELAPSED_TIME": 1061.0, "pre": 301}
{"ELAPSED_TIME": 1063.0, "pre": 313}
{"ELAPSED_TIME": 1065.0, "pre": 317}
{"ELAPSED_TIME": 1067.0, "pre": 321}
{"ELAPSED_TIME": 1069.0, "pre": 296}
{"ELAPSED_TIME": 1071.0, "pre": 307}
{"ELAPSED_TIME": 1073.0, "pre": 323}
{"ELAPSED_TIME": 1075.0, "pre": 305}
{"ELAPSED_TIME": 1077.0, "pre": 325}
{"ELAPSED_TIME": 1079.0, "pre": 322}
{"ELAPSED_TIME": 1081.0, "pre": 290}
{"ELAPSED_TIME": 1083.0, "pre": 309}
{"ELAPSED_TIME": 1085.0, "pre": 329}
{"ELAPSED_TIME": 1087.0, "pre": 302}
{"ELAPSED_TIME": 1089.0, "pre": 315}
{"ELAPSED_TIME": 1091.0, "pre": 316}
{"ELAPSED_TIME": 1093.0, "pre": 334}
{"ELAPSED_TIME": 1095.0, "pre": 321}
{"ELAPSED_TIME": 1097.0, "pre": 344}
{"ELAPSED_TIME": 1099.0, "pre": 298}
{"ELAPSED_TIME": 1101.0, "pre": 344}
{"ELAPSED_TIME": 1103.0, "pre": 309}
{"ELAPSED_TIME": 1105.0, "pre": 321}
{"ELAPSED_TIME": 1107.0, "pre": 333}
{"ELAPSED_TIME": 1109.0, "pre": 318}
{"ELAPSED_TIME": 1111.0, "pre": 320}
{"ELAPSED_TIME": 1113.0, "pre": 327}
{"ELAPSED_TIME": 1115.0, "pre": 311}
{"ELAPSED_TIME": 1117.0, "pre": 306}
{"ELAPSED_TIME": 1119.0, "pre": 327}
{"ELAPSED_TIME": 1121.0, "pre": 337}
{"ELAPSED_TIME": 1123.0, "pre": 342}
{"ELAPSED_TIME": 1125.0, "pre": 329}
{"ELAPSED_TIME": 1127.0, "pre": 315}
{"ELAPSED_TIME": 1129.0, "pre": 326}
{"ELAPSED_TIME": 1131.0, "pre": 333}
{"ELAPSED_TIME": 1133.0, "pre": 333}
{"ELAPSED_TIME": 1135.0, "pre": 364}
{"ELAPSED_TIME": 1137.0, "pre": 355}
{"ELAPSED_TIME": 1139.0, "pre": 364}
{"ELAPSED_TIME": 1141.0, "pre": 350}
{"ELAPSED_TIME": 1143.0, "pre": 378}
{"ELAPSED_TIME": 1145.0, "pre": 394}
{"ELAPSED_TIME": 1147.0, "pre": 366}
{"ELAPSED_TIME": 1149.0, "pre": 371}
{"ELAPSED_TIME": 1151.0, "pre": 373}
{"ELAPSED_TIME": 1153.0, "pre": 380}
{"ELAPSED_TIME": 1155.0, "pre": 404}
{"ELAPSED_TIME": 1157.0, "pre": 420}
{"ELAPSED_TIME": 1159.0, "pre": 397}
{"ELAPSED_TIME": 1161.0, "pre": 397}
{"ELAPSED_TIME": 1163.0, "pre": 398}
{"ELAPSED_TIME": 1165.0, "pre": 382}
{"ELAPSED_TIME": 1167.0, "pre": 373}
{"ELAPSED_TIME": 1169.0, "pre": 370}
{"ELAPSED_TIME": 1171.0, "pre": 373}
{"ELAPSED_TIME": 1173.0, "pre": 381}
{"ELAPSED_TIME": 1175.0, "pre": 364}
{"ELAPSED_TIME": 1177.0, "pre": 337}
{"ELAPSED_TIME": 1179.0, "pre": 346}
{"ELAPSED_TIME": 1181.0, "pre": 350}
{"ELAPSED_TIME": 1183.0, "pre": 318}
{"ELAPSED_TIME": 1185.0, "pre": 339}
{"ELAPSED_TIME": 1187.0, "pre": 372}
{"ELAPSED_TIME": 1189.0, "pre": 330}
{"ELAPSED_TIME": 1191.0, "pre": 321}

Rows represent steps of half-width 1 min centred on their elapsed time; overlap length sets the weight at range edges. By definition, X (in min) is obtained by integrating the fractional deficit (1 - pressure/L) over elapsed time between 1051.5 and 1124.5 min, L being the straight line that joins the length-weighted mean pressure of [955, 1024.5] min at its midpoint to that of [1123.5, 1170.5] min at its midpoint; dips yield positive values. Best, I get 4.6 min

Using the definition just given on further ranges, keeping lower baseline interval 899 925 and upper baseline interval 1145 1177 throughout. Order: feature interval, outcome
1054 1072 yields 2.0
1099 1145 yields 4.1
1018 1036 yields 1.9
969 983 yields 1.3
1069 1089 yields 2.2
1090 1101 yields 1.0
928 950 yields 0.7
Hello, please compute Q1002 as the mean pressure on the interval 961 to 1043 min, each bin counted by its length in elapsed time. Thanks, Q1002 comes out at 289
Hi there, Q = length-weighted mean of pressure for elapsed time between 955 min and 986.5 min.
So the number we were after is 280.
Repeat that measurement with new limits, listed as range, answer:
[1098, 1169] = 352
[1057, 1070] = 305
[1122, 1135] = 332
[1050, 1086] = 309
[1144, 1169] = 387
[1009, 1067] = 298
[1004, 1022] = 293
